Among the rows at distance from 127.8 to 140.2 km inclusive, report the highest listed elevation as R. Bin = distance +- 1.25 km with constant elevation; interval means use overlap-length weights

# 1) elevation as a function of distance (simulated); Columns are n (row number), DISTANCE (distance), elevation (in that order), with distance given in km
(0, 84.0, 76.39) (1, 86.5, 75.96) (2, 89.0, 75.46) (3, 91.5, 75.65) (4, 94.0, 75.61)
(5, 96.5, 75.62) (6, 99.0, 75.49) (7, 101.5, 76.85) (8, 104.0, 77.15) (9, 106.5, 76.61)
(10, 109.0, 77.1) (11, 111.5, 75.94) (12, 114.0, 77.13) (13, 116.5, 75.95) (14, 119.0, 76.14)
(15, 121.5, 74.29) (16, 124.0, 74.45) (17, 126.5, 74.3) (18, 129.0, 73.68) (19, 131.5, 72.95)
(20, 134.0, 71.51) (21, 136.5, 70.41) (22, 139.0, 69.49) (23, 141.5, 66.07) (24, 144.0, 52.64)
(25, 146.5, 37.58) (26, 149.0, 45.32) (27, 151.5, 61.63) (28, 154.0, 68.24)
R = 73.68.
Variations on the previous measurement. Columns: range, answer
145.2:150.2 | 45.32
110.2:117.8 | 77.13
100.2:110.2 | 77.15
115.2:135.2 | 76.14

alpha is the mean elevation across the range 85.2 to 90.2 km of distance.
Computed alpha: 75.7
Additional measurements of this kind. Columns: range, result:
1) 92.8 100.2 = 75.6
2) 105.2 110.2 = 76.9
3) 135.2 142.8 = 68.6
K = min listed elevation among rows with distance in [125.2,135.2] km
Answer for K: 71.51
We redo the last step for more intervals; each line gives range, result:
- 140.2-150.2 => 37.58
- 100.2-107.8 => 76.61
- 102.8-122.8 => 74.29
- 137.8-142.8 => 66.07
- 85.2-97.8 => 75.46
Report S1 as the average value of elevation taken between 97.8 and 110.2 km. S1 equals 76.6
